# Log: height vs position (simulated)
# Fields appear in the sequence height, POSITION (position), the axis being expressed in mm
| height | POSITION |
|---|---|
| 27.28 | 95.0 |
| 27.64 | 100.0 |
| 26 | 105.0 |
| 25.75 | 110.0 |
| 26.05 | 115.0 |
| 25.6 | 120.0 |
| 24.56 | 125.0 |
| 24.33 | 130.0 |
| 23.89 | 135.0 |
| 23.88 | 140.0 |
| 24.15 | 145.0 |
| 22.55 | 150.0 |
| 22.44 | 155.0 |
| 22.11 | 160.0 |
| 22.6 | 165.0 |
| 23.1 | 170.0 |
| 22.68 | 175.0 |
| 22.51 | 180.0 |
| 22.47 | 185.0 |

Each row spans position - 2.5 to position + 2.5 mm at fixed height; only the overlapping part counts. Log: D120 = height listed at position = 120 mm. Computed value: 25.6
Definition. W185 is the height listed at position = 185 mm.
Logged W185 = 22.47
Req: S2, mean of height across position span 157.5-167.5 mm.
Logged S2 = 22.4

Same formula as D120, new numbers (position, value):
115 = 26.05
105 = 26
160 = 22.11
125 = 24.56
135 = 23.89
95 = 27.28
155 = 22.44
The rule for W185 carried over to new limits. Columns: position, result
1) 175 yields 22.68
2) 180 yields 22.51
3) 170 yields 23.1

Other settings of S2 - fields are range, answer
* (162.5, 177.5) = 22.8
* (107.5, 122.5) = 25.8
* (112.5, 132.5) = 25.1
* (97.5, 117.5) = 26.4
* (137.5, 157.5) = 23.3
